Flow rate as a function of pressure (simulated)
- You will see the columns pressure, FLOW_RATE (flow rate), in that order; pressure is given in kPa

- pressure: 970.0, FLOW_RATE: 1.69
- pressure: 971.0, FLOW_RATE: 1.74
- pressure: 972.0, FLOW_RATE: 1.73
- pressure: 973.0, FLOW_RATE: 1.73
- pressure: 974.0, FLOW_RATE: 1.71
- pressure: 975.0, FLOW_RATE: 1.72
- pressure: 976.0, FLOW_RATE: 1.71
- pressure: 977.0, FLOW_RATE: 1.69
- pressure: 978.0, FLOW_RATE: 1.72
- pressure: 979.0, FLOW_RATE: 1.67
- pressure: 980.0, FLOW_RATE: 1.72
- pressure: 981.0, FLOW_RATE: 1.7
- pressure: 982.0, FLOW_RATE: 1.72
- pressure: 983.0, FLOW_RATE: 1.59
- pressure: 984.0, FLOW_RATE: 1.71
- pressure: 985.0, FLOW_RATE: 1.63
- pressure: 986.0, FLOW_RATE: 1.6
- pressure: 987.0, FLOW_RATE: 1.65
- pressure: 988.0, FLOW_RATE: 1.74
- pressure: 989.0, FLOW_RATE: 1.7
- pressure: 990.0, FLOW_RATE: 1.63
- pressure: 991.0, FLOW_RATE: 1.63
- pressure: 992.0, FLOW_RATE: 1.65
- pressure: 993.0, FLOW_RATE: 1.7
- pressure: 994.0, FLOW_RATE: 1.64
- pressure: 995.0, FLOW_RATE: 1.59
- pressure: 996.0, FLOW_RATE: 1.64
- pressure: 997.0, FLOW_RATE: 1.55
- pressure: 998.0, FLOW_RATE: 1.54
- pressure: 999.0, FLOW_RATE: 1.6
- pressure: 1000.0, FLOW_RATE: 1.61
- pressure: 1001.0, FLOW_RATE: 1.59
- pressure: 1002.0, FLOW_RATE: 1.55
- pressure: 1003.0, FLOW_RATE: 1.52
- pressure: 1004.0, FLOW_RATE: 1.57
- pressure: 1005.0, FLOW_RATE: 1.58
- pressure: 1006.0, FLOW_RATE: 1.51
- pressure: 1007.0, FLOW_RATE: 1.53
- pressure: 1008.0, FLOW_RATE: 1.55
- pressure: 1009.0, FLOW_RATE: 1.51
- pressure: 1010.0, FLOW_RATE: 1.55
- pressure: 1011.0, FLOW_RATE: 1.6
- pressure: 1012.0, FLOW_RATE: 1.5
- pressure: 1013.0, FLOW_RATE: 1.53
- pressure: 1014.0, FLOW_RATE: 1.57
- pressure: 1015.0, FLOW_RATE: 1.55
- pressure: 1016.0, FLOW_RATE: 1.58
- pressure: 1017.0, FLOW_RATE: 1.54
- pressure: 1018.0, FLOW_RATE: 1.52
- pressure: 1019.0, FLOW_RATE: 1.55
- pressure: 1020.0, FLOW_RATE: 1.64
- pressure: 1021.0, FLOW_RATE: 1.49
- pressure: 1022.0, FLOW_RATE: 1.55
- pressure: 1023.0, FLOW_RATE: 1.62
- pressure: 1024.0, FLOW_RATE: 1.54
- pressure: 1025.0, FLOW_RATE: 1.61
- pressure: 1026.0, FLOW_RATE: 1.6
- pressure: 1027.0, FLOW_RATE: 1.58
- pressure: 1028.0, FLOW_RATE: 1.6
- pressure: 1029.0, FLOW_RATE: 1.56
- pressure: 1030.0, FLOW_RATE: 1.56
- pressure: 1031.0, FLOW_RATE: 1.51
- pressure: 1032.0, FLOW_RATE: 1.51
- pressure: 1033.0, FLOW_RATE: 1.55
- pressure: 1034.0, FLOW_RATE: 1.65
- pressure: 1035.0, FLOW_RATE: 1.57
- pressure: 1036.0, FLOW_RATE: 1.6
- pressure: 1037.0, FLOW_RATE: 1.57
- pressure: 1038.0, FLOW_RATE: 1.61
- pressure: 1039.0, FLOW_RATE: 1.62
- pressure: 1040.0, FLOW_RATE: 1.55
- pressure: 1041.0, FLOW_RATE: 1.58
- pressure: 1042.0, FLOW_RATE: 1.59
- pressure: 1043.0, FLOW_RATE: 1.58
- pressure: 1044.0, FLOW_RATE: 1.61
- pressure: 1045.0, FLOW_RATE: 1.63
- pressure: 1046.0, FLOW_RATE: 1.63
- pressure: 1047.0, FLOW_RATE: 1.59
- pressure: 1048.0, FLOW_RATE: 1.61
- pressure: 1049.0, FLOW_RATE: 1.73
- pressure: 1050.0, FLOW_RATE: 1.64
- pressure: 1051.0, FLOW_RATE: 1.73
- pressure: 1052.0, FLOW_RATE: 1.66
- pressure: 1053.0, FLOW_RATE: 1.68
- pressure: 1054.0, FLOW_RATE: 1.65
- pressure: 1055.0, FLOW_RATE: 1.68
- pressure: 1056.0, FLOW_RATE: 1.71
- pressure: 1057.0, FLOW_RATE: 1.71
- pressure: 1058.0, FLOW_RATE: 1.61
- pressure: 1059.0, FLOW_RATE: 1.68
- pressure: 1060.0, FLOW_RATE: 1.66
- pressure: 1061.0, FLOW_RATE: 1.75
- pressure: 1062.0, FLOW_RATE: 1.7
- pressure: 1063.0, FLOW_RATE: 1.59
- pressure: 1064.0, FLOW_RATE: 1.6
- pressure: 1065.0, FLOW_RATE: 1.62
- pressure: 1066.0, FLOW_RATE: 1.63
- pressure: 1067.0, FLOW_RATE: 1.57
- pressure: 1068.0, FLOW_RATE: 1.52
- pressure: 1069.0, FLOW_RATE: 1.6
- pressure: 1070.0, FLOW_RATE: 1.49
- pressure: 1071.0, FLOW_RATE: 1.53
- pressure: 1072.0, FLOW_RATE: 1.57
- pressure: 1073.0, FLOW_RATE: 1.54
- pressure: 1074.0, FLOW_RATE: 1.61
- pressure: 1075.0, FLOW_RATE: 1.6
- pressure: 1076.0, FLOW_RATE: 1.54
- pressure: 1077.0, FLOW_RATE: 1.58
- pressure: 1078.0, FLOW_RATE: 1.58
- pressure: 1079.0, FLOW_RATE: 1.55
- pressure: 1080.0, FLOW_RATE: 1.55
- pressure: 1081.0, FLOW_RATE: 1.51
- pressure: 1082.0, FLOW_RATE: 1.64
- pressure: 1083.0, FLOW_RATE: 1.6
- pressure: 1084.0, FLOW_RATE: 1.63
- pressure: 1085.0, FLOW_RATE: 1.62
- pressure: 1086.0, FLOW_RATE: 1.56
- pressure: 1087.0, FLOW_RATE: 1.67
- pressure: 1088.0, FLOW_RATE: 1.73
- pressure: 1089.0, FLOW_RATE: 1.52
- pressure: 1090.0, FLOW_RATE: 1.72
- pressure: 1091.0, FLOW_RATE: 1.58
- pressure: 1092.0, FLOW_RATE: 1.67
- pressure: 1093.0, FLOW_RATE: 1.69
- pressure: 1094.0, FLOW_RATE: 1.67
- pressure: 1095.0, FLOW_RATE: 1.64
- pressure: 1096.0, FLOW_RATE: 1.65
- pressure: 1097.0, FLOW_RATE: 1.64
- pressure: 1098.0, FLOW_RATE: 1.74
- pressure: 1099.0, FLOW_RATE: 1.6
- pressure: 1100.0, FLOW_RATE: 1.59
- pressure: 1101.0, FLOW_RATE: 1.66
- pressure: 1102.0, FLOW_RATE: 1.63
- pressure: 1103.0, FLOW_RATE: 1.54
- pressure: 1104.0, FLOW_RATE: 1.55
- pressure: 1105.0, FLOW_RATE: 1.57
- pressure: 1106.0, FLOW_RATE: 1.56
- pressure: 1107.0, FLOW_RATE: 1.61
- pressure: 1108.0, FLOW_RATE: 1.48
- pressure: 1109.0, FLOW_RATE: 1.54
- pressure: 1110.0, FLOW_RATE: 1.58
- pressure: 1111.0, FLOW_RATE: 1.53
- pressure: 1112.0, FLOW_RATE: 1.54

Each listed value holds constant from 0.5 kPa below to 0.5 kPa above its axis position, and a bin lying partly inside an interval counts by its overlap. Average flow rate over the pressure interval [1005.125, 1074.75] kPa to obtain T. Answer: 1.59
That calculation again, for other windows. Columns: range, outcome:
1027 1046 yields 1.58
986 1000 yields 1.63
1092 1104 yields 1.64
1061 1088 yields 1.59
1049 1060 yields 1.68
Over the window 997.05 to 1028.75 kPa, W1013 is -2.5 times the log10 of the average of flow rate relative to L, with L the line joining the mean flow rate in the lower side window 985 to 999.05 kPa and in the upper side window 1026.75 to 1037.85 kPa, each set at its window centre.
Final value 0.03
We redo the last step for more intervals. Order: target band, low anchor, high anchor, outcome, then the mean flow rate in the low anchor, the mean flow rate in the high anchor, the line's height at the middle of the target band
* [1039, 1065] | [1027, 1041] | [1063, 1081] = -0.05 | 1.57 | 1.57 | 1.57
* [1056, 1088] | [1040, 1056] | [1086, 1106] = 0.02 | 1.64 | 1.63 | 1.63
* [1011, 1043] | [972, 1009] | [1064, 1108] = 0.04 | 1.64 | 1.6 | 1.62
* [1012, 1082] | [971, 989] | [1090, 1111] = 0.03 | 1.69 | 1.61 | 1.65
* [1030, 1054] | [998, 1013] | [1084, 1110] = -0.02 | 1.55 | 1.62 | 1.58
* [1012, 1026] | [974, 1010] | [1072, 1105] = 0.04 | 1.63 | 1.61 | 1.62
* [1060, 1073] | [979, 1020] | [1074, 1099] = 0.01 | 1.6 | 1.62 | 1.61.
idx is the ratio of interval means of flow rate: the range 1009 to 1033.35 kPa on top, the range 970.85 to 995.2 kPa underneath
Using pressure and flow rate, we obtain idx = 0.9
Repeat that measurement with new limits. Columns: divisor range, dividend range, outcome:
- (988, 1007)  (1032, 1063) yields 1.02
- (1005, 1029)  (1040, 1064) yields 1.06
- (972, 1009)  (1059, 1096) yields 0.98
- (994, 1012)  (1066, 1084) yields 1.00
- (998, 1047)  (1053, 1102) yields 1.03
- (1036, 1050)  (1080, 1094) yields 1.01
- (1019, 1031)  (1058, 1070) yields 1.03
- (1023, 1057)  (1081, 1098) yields 1.02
